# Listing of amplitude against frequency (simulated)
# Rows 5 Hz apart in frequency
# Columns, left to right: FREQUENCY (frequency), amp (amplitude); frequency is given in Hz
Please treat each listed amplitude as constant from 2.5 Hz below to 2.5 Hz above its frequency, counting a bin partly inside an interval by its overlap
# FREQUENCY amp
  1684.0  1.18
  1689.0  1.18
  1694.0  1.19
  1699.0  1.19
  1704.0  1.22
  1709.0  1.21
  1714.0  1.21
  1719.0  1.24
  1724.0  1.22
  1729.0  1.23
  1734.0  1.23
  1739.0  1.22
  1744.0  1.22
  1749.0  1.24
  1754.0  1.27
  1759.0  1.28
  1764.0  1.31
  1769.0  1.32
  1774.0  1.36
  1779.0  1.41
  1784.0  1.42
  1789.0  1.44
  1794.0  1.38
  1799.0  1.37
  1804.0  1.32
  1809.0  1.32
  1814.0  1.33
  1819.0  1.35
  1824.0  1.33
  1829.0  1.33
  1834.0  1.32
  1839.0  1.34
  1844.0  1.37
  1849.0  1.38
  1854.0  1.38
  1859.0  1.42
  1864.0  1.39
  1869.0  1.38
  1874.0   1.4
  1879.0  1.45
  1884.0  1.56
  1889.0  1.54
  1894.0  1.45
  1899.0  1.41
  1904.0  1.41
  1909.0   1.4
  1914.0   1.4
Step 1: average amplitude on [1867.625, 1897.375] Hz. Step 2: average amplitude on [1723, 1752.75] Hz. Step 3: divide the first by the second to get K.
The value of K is 1.2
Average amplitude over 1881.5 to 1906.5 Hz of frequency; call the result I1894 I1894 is 1.47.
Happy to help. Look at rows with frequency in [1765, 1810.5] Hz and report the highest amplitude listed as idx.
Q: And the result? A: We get 1.44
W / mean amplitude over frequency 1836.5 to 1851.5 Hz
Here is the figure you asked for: 1.36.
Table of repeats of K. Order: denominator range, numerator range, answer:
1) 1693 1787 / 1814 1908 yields 1.11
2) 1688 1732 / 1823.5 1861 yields 1.12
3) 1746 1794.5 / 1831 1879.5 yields 1.03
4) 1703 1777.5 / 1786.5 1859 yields 1.08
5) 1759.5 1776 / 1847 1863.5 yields 1.05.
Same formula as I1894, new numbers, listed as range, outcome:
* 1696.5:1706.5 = 1.2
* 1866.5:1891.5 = 1.47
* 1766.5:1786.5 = 1.38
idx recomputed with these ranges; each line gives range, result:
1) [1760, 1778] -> 1.36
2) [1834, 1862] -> 1.42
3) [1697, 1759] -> 1.28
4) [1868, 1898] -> 1.56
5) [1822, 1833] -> 1.33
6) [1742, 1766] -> 1.31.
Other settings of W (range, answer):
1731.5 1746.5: 1.22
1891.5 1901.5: 1.43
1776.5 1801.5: 1.4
